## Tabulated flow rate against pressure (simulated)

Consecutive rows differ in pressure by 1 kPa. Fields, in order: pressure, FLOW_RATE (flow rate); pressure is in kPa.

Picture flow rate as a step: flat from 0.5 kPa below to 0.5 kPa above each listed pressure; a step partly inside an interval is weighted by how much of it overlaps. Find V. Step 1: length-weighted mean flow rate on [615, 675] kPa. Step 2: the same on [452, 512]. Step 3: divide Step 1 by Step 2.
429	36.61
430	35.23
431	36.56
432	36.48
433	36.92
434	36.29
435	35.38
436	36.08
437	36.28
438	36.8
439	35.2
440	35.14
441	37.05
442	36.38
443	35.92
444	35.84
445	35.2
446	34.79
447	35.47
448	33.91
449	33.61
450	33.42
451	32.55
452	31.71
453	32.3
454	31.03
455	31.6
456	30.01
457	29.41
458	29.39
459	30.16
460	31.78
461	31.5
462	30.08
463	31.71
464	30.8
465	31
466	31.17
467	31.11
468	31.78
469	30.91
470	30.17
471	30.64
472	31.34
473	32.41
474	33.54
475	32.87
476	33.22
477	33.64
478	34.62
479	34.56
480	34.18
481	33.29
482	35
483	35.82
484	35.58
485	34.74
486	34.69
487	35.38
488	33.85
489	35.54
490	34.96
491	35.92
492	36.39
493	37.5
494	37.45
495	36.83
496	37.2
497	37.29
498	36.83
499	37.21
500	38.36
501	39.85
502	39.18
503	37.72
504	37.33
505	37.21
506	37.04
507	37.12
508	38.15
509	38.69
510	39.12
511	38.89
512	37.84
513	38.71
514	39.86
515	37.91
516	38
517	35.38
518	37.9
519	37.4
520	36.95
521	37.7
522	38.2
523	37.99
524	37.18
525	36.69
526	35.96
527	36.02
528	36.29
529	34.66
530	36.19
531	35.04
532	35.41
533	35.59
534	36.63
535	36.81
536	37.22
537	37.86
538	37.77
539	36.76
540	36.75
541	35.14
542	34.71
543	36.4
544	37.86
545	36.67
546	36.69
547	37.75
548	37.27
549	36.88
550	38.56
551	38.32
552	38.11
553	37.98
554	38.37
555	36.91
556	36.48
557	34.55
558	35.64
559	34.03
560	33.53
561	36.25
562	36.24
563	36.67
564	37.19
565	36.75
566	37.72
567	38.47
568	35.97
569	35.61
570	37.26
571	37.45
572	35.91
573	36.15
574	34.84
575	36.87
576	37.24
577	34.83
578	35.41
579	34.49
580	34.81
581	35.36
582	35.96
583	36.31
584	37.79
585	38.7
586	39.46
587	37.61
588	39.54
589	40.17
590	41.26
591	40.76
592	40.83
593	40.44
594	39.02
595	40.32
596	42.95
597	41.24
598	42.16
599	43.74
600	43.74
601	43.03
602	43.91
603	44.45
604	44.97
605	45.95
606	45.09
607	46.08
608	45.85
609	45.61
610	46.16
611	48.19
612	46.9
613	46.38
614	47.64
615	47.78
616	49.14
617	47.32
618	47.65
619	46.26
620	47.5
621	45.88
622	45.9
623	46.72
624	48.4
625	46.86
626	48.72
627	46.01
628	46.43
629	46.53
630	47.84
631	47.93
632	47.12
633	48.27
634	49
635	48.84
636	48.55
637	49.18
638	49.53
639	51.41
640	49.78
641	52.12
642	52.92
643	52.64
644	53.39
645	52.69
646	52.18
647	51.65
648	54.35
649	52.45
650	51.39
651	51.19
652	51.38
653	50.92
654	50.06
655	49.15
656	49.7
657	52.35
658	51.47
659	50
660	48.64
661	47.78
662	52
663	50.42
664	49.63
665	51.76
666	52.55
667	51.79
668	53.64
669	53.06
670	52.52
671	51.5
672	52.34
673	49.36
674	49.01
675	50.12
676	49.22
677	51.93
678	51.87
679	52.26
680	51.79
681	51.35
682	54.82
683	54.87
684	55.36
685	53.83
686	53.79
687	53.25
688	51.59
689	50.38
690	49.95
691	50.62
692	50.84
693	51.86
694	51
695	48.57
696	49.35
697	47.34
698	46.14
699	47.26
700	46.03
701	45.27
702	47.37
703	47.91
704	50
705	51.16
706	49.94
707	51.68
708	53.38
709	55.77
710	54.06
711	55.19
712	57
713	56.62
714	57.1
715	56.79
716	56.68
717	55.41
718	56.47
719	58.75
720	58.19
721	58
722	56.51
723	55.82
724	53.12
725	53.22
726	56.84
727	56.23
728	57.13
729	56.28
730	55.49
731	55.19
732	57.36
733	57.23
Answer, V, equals 1.45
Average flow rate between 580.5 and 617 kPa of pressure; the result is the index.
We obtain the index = 42.7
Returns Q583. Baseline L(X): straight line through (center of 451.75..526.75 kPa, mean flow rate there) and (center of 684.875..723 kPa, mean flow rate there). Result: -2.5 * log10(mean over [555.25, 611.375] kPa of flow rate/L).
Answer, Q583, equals 0.093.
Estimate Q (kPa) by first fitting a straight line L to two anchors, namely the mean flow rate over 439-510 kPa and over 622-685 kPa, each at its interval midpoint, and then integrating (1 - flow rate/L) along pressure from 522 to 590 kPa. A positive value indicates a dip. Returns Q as 8.12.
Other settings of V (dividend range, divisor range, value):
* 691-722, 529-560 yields 1.43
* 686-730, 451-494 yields 1.61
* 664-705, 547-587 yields 1.39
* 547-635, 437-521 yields 1.18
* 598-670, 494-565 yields 1.32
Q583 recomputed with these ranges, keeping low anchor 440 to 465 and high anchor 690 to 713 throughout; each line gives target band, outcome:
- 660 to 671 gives -0.08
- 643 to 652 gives -0.13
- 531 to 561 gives 0.08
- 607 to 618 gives -0.07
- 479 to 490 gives 0.01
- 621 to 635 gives -0.05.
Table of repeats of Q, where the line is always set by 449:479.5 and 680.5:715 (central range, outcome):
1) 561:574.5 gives 1.3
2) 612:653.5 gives -2.8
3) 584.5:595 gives 0.6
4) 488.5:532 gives -2.1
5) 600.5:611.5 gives -0.4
